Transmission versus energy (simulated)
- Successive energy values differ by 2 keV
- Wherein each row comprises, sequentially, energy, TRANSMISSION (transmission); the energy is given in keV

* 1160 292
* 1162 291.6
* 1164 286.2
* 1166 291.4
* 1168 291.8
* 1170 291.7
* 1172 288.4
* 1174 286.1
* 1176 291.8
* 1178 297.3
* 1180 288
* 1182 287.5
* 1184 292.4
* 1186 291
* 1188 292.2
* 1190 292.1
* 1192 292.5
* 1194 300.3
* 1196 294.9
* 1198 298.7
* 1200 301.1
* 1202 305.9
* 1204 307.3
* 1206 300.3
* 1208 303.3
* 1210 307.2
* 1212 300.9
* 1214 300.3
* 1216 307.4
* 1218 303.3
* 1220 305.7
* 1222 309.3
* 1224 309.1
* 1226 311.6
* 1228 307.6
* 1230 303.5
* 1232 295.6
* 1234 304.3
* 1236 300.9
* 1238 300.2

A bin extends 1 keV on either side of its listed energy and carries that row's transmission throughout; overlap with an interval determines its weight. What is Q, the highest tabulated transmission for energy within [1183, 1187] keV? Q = 292.4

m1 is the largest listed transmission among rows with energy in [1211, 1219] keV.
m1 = 307.4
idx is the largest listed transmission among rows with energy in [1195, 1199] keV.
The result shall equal 298.7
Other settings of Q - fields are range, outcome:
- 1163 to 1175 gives 291.8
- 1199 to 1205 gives 307.3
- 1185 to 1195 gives 300.3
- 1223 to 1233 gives 311.6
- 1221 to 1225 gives 309.3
